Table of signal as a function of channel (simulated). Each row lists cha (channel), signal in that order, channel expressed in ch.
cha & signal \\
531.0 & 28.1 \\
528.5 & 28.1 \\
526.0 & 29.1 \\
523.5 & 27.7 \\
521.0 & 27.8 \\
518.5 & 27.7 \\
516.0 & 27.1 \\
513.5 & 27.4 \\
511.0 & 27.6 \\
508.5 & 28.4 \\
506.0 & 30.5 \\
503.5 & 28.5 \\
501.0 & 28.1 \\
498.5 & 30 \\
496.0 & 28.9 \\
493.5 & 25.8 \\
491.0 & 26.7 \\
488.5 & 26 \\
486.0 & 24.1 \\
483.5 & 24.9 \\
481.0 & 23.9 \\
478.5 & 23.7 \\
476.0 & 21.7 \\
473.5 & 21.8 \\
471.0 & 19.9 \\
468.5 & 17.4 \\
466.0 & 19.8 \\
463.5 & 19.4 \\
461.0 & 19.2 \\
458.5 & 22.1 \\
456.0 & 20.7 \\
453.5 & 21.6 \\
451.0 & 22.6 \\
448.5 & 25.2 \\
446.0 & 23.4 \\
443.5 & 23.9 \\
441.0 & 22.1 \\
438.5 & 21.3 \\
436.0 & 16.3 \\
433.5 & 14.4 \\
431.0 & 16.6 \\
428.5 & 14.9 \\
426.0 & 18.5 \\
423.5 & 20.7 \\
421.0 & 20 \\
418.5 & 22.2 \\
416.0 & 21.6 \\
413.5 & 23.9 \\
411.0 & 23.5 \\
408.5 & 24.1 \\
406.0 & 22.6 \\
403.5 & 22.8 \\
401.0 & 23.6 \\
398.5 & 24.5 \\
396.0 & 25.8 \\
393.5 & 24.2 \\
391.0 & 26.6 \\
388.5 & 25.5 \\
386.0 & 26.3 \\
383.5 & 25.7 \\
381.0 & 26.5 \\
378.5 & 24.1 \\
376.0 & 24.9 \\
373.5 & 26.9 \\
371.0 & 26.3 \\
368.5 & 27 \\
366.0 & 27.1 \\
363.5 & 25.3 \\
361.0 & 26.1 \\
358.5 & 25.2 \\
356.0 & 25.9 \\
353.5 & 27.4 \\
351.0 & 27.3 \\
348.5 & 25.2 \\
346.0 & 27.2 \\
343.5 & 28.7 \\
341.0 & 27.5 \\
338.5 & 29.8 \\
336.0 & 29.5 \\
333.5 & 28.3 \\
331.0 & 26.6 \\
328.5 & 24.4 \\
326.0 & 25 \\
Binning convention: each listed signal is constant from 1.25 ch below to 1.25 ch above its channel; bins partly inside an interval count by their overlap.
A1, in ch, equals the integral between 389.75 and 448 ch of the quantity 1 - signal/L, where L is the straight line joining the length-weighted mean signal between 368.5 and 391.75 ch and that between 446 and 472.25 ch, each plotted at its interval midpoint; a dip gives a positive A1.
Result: 4.5 ch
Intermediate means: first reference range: 25.9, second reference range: 20.9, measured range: 21.7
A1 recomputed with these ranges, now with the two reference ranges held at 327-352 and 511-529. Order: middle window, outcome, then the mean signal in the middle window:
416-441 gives 8.10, 18.7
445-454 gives 1.41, 23.3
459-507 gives 6.19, 24.2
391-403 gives 1.27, 24.6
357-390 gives 1.90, 25.9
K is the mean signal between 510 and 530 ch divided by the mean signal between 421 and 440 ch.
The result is 1.57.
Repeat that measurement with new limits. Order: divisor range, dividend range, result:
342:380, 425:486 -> 0.79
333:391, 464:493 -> 0.85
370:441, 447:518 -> 1.08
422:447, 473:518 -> 1.38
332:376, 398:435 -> 0.77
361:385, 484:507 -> 1.06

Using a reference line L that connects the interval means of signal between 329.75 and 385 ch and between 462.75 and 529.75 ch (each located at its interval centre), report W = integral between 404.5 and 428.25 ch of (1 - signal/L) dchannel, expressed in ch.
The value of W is 4.23 ch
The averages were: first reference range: 26.7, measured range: 21.6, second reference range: 25.7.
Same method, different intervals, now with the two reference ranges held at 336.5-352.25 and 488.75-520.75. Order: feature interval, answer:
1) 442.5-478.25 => 8.4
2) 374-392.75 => 1.4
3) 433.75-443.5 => 2.8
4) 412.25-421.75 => 2.0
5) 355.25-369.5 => 0.8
